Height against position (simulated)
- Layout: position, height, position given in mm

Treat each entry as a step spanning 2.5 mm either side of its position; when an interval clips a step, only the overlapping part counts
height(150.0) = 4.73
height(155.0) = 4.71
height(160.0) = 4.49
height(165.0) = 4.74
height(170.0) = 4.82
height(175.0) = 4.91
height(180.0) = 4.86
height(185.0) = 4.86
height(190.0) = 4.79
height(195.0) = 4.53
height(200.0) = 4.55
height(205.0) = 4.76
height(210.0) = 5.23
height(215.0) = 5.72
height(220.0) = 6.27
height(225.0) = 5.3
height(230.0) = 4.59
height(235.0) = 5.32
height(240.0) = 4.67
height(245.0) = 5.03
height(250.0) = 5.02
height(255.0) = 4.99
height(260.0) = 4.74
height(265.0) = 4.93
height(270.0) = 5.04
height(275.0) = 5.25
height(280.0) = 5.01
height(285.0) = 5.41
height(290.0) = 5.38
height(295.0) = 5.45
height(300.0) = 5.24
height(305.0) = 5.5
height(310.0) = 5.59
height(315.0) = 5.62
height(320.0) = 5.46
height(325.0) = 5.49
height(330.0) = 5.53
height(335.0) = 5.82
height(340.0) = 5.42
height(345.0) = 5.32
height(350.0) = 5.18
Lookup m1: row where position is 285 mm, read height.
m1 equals 5.41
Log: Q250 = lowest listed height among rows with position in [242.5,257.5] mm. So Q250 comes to 4.99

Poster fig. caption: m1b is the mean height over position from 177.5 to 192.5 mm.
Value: 4.84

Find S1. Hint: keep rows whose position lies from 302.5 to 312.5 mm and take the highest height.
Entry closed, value 5.59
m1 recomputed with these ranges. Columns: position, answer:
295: 5.45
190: 4.79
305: 5.5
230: 4.59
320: 5.46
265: 4.93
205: 4.76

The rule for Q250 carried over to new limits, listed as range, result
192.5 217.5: 4.53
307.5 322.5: 5.46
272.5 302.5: 5.01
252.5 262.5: 4.74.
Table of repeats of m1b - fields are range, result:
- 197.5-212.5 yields 4.85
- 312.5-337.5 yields 5.58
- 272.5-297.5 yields 5.3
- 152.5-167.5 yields 4.65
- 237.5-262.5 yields 4.89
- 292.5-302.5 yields 5.35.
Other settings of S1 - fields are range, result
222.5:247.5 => 5.32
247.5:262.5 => 5.02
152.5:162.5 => 4.71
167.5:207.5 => 4.91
